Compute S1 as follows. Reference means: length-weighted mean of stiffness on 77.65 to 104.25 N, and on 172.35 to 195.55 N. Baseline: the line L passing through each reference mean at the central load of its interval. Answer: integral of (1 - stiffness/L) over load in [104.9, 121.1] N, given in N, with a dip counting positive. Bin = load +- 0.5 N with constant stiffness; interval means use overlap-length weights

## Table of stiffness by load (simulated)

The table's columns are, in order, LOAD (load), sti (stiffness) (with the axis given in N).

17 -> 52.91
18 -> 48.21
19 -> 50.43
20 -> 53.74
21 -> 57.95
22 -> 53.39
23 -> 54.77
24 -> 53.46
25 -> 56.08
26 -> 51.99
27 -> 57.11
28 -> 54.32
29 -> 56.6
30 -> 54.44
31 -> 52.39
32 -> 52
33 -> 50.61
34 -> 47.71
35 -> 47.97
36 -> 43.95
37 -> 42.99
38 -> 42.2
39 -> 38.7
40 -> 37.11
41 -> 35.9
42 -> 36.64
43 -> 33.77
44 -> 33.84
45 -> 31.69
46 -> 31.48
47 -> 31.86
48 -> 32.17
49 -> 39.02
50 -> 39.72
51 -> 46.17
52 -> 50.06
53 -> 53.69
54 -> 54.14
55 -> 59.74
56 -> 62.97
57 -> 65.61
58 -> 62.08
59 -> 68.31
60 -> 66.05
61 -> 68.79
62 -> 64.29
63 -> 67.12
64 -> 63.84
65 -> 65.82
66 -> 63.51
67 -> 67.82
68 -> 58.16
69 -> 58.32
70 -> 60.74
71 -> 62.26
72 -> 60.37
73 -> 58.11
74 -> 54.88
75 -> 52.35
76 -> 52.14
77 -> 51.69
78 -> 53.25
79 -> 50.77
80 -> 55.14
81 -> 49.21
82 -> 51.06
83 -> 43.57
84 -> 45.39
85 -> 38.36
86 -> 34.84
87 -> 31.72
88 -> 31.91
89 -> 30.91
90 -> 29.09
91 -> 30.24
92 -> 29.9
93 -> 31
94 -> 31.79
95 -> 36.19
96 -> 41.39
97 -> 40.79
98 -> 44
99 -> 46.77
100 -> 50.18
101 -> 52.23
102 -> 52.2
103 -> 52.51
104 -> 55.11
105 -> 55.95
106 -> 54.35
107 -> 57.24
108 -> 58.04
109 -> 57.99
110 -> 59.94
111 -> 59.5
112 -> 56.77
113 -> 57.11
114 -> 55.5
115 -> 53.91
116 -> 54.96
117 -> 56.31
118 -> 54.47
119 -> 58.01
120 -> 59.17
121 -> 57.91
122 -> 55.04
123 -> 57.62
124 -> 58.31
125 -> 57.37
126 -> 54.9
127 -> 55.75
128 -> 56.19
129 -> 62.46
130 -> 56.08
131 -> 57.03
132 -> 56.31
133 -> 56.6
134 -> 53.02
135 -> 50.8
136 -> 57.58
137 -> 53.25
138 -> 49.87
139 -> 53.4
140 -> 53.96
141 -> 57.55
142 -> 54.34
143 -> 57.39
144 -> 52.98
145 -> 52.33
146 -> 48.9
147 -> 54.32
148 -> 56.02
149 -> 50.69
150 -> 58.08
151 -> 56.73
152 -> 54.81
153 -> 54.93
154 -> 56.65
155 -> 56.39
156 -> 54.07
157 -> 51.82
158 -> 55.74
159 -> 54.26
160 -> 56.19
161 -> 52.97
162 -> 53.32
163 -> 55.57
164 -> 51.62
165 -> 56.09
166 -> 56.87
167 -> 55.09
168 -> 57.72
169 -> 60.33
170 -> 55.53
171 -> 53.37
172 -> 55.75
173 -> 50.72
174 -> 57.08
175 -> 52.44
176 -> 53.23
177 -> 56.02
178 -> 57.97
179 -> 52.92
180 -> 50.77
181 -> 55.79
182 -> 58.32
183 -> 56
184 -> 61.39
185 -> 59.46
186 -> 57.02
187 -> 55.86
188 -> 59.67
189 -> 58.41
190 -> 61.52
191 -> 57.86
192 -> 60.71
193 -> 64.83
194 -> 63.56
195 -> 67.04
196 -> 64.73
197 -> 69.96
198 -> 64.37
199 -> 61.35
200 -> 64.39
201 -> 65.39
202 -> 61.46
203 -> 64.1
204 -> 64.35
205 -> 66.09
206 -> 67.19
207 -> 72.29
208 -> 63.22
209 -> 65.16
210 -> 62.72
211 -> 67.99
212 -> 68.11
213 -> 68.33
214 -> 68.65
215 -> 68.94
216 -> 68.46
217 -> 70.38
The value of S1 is -3.9 N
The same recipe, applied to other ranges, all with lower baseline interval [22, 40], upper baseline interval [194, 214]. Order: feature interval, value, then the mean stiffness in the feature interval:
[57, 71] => -2.9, 64.2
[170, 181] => 1.6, 54.2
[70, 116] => 6.2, 48.2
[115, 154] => 2.6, 55.4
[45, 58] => 1.2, 47.2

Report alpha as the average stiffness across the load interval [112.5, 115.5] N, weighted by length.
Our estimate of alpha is 55.5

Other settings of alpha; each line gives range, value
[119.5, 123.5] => 57.4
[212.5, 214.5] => 68.5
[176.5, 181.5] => 54.7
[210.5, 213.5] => 68.1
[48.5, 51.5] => 41.6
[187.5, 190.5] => 59.9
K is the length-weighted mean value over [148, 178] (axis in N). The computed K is 55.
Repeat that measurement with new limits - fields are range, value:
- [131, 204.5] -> 56.9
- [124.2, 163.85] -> 54.9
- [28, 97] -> 48.2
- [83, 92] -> 34.4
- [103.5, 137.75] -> 56.4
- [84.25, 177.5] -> 52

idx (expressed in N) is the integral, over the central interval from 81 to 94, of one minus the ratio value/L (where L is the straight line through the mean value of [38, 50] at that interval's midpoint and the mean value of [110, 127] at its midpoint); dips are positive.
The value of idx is 3.2 N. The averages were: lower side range 35.3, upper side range 56.7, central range 36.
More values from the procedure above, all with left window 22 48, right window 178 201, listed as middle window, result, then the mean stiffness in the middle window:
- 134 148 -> 0.5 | 53.7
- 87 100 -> 3.9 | 35.8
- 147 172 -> 0.9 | 55.2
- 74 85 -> -0.1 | 50.1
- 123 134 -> -0.5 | 56.9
